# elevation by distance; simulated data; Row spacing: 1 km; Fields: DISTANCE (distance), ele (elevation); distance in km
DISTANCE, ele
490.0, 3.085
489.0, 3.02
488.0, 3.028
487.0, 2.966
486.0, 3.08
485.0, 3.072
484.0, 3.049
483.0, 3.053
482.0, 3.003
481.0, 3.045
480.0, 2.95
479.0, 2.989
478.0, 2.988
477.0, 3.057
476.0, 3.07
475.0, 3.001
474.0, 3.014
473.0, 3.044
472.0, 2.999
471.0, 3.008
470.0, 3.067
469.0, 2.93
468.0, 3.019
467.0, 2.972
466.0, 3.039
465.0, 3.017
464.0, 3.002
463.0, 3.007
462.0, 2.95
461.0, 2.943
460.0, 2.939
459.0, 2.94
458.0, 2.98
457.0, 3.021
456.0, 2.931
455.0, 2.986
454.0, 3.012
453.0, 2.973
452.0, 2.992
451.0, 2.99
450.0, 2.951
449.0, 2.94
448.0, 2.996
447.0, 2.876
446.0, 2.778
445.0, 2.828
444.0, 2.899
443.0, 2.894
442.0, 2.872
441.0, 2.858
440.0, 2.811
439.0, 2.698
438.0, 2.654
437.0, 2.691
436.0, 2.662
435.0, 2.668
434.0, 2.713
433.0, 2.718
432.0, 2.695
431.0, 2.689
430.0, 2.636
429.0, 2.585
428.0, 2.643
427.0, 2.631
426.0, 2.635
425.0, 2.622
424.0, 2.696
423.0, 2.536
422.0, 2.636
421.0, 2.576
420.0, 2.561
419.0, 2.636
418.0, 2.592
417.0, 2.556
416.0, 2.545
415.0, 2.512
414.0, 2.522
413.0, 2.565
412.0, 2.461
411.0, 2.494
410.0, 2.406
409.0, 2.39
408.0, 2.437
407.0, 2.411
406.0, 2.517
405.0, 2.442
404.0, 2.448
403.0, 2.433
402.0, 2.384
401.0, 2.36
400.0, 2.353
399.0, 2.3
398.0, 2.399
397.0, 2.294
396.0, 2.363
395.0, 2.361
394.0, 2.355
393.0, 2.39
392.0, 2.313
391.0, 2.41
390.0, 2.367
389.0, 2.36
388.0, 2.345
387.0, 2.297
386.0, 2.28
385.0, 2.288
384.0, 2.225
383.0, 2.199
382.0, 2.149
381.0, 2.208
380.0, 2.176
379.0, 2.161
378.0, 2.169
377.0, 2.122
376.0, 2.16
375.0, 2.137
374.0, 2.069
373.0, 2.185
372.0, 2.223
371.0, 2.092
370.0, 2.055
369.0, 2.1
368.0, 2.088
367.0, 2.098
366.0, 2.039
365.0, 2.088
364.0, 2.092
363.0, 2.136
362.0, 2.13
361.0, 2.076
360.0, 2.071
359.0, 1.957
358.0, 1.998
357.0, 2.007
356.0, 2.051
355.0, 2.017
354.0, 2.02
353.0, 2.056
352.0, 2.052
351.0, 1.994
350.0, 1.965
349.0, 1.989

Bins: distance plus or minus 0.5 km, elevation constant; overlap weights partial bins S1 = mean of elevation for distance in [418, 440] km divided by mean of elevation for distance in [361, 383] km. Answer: 1.24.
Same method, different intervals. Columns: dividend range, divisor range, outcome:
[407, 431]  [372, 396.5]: 1.14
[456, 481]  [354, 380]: 1.43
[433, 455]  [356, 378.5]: 1.36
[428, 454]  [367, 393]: 1.27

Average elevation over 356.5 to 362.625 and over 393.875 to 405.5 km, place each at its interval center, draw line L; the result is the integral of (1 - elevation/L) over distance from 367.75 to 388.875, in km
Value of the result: 0.2 km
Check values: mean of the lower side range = 2.04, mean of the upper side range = 2.37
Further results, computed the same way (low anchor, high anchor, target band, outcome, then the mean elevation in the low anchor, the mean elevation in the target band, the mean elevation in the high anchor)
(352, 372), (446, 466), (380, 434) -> 0.9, 2.07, 2.46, 2.97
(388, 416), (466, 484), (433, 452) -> -0.5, 2.41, 2.82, 3.01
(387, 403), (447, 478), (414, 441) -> 0.2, 2.36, 2.64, 2.99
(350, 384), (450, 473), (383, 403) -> 0.0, 2.1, 2.34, 2.99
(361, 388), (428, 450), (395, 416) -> 0.2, 2.15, 2.43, 2.77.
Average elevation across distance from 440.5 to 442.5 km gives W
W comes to 2.87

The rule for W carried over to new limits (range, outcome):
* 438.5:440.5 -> 2.75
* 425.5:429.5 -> 2.62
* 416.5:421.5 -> 2.58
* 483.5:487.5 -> 3.04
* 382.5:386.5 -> 2.25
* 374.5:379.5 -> 2.15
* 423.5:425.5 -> 2.66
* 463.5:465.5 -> 3.01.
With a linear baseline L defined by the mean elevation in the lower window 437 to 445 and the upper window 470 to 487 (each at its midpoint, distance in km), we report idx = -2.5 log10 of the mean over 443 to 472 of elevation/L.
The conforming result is -0.023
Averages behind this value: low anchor 2.81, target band 2.96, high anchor 3.03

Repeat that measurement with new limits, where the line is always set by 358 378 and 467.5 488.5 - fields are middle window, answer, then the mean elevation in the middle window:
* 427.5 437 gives -0.01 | 2.67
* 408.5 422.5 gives -0.01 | 2.53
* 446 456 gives -0.06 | 2.96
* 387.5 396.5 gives -0.03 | 2.36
